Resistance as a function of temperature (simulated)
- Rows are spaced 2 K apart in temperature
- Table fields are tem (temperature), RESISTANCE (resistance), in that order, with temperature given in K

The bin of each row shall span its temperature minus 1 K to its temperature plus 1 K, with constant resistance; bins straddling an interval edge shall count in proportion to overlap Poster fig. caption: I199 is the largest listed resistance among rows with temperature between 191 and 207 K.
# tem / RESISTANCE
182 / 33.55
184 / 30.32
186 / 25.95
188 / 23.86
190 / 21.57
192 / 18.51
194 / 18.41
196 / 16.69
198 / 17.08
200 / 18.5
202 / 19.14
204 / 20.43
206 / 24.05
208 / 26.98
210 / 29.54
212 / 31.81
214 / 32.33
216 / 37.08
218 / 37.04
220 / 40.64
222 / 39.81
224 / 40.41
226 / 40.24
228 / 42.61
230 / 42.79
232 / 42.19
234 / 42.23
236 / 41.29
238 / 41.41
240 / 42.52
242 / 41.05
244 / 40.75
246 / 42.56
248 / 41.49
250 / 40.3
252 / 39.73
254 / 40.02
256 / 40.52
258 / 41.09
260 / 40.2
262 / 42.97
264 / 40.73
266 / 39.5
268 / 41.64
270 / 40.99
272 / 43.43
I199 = 24.05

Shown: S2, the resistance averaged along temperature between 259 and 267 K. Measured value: 40.9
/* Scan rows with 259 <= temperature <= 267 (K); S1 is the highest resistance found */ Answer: 42.97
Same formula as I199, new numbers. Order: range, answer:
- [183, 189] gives 30.32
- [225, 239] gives 42.79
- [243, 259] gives 42.56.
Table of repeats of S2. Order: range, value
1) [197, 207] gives 19.8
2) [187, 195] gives 20.6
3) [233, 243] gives 41.7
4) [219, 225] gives 40.3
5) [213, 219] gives 35.5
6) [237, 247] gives 41.7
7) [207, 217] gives 31.5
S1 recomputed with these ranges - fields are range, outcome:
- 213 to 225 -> 40.64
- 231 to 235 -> 42.23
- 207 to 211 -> 29.54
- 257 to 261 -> 41.09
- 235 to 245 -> 42.52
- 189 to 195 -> 21.57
